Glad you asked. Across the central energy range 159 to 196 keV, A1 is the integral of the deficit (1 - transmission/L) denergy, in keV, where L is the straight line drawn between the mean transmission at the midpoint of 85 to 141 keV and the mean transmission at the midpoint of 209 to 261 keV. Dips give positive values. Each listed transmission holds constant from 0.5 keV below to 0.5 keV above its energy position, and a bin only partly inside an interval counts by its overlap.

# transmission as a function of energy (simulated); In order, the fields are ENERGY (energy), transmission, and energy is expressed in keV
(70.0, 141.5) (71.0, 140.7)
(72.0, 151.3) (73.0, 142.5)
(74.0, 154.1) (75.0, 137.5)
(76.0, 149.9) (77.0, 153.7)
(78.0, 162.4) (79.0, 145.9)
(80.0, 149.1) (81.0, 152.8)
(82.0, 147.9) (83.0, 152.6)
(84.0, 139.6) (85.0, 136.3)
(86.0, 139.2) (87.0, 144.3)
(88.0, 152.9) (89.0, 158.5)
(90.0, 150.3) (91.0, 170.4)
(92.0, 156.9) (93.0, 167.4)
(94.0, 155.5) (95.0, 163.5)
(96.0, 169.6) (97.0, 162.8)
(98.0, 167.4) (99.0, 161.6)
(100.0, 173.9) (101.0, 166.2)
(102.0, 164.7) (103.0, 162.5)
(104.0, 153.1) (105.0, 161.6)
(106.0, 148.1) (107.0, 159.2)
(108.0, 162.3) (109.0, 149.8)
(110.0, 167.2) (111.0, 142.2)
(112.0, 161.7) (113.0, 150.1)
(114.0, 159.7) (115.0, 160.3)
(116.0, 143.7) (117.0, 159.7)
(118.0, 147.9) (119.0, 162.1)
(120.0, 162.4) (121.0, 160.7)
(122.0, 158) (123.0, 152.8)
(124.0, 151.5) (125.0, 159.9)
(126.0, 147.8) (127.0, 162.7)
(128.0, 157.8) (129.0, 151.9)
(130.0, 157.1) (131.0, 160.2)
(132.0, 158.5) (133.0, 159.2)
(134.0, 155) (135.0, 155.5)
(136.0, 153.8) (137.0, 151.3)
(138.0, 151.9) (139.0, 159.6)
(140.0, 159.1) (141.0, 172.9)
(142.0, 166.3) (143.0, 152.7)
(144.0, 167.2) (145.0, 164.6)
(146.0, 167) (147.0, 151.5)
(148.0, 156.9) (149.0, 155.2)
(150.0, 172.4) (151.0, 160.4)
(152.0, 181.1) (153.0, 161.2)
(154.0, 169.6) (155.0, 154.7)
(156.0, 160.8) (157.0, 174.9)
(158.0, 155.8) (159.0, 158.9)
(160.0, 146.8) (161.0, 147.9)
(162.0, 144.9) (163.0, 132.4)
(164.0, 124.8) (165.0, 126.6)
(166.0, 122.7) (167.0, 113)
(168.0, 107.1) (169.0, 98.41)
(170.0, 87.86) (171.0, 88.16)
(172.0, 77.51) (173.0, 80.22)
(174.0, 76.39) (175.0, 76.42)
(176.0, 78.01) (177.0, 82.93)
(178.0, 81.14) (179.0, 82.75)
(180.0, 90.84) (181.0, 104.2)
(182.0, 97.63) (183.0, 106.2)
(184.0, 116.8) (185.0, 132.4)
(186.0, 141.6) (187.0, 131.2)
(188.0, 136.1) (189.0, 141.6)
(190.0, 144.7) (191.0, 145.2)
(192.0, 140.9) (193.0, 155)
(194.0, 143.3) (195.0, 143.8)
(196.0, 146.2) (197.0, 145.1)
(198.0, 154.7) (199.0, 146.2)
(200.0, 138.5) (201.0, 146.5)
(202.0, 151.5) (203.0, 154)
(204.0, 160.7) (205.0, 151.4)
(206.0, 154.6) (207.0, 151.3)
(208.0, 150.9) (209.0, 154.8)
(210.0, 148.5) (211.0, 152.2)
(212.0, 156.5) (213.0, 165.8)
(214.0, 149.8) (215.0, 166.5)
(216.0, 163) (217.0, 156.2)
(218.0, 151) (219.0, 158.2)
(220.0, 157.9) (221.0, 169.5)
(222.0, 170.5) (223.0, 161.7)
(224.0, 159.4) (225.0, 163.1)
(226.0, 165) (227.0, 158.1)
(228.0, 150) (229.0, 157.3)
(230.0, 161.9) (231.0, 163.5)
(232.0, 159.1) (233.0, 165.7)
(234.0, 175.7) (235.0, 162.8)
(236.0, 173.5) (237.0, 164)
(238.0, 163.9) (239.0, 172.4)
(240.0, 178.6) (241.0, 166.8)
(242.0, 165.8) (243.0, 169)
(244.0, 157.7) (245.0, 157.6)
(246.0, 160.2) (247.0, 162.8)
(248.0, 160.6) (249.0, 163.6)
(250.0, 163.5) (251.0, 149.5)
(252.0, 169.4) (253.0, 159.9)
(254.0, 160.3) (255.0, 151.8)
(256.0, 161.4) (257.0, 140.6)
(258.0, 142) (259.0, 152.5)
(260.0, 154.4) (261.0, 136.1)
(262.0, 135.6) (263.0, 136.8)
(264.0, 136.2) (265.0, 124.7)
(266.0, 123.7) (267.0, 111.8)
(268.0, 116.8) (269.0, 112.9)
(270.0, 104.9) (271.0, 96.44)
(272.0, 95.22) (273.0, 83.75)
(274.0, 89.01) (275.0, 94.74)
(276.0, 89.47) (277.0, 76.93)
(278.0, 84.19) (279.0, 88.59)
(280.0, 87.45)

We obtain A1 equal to 10.0 keV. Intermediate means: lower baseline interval 157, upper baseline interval 160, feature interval 116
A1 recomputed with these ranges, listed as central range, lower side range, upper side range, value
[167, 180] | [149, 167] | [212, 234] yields 5.7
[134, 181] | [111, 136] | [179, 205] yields 3.9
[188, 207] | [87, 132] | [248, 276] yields -0.6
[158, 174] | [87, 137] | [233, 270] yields 4.0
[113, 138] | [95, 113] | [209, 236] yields 0.7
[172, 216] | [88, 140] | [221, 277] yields 5.6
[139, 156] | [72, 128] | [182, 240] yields -1.0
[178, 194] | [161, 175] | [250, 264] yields -1.1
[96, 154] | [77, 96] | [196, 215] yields -2.5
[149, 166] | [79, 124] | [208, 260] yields 0.5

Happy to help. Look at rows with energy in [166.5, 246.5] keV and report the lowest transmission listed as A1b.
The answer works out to 76.39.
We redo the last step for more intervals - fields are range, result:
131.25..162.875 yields 144.9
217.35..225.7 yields 151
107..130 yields 142.2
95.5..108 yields 148.1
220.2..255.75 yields 149.5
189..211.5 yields 138.5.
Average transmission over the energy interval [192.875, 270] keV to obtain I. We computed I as 154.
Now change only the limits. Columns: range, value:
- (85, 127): 158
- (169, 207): 123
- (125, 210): 139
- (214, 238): 162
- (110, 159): 159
